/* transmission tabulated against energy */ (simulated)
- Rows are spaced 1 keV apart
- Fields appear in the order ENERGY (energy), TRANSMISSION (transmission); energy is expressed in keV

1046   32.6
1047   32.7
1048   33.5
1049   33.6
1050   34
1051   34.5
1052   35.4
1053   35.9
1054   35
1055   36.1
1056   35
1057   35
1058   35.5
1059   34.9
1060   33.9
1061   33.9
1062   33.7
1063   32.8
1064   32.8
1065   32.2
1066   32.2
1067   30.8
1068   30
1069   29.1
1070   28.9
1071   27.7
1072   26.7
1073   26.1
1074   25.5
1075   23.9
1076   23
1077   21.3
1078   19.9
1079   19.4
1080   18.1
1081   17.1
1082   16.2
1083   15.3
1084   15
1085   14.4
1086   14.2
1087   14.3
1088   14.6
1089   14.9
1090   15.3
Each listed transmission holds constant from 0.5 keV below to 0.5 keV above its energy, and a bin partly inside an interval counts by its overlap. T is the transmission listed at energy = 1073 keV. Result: 26.1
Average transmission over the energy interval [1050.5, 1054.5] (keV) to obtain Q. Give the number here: 35.2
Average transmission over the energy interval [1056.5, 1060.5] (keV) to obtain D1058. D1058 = 34.8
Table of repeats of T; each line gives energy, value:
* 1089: 14.9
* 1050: 34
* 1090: 15.3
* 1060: 33.9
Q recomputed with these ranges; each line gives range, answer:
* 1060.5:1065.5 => 33.1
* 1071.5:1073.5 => 26.4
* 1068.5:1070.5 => 29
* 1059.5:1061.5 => 33.9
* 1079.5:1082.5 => 17.1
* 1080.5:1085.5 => 15.6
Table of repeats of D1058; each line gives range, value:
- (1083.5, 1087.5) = 14.5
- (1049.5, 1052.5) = 34.6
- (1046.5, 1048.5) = 33.1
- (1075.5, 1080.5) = 20.3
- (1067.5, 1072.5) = 28.5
